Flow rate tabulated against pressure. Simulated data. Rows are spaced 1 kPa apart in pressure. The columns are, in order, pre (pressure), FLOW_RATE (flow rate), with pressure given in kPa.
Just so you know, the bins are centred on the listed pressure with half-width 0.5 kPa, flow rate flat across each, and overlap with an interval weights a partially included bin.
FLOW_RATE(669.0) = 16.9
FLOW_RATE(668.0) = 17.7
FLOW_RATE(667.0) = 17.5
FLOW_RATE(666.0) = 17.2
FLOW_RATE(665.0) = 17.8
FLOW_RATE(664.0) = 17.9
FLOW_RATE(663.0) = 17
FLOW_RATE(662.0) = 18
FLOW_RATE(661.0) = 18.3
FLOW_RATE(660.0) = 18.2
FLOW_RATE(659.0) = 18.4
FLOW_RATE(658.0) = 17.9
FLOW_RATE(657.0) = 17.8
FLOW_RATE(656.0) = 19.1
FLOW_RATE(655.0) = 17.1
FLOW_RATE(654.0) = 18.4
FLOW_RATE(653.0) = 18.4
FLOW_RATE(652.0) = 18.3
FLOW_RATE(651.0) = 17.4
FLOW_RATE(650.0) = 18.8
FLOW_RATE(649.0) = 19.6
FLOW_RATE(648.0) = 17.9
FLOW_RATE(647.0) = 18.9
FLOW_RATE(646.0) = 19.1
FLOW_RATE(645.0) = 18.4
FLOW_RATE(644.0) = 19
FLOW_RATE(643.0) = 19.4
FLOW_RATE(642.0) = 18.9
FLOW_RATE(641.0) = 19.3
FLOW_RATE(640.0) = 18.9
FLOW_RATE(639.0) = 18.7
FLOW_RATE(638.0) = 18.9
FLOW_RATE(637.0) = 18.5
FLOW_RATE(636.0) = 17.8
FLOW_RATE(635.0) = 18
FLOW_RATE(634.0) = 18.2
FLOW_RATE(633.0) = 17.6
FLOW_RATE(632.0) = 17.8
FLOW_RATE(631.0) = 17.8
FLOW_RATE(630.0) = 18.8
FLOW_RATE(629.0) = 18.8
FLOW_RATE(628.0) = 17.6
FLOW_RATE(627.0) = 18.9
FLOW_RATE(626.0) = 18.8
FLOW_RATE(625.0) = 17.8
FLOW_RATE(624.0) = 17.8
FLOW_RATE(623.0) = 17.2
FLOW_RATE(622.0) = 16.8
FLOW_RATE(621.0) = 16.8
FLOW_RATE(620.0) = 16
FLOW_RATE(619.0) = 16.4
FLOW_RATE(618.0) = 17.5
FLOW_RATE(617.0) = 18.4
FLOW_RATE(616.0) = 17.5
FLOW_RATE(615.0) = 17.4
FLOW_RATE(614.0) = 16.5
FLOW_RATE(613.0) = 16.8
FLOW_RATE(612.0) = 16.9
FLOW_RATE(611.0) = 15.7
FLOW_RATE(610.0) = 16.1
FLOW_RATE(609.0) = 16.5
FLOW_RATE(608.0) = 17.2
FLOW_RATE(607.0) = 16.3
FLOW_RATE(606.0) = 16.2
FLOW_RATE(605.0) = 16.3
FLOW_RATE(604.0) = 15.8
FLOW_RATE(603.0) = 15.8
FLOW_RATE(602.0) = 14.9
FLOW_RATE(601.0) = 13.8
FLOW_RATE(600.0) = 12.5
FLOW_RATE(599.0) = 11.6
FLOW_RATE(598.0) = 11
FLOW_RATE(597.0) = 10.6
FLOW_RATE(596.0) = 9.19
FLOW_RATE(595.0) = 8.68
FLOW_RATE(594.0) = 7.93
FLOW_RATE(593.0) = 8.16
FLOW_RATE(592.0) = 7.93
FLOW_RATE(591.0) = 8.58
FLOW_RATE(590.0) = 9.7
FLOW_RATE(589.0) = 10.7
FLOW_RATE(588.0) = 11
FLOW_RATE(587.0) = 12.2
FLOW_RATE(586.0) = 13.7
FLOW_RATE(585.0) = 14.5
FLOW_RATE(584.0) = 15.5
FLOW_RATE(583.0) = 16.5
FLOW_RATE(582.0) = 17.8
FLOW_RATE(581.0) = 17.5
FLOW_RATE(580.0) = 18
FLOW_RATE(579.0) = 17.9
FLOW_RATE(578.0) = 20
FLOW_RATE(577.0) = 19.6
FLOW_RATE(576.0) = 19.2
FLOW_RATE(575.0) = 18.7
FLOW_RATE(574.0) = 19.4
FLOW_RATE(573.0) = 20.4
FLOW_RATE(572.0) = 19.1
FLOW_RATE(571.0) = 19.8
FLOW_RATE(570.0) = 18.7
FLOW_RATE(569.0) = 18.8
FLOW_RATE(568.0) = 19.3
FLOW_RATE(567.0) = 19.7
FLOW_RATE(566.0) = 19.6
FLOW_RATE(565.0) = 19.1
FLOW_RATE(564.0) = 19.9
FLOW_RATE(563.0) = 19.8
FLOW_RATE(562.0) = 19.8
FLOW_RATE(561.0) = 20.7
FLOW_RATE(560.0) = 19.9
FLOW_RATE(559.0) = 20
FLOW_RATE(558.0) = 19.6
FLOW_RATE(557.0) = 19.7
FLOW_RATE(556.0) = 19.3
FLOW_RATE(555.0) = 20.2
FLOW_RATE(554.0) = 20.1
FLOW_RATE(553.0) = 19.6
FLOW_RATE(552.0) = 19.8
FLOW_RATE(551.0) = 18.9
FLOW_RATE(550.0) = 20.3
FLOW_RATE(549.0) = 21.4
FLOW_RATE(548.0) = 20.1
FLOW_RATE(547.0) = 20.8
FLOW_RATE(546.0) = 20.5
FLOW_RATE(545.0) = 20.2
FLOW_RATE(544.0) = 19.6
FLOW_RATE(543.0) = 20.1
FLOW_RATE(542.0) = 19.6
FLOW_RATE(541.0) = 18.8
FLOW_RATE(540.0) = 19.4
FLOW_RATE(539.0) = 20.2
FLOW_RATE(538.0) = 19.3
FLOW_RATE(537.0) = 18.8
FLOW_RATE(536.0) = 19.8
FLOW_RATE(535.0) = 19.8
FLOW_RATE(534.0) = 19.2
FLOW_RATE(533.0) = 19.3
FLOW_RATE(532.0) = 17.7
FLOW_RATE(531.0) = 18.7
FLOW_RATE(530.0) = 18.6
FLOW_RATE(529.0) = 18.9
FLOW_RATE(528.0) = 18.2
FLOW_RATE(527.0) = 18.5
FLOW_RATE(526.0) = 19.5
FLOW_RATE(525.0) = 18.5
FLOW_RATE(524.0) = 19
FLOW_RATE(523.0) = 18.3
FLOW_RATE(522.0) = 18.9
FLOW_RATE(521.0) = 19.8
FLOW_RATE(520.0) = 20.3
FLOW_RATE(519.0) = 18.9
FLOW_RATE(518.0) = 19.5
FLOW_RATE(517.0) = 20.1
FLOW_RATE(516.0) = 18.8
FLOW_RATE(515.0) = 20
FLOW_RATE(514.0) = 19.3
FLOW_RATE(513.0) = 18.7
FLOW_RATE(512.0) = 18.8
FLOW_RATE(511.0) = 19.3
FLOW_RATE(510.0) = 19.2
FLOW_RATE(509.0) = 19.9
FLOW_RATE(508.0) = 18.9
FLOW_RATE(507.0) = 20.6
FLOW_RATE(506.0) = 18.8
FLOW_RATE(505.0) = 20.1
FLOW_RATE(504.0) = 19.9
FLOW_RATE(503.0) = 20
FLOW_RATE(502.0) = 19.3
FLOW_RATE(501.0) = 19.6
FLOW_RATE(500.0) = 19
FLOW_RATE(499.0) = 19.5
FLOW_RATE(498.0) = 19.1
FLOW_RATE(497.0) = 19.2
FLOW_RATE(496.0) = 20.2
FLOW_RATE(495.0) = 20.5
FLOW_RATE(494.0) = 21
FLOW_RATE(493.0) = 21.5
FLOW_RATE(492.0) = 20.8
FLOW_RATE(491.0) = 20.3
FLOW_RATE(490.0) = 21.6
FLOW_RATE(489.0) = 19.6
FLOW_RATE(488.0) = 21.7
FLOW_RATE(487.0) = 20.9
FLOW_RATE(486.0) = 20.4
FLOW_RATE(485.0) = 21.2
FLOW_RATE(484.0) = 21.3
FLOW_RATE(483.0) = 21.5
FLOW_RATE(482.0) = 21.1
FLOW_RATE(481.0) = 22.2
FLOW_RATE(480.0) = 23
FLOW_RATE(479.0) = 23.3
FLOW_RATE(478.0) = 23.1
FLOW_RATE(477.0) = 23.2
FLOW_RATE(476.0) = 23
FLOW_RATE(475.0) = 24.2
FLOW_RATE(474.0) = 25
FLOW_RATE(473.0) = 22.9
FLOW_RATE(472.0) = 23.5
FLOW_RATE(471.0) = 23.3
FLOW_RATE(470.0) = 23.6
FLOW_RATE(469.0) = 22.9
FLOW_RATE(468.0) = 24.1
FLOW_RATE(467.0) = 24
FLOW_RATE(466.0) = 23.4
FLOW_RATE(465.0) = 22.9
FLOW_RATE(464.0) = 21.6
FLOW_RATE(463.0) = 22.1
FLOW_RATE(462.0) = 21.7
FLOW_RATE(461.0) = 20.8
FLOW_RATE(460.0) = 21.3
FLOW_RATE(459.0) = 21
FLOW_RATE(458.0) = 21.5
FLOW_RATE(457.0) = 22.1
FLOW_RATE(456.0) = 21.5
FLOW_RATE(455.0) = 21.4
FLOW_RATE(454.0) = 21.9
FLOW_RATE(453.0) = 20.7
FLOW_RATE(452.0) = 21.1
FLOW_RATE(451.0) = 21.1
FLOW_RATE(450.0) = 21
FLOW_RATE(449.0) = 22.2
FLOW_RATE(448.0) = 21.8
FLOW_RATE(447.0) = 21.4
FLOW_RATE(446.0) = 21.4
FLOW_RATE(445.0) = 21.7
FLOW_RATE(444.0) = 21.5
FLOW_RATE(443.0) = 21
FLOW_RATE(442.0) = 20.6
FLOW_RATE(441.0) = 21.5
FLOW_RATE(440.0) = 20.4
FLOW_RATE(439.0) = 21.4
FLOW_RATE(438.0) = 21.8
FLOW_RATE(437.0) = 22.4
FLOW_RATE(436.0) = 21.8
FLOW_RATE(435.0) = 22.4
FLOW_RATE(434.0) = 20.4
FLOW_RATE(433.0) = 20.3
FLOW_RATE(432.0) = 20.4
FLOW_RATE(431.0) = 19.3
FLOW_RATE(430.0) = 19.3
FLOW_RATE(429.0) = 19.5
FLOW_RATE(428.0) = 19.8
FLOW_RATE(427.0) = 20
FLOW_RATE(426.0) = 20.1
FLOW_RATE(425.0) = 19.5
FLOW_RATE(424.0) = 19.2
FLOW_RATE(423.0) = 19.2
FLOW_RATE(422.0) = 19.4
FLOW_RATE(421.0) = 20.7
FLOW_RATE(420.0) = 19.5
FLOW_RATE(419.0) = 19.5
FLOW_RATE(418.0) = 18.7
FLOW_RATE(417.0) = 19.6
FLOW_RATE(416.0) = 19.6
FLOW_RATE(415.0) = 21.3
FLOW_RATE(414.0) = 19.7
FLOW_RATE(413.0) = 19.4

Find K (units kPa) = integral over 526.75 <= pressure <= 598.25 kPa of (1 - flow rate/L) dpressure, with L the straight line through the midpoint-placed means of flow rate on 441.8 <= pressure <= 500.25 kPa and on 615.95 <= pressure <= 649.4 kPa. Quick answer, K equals 7.97 kPa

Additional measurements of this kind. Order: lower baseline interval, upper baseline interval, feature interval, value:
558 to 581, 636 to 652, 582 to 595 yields 5.2 kPa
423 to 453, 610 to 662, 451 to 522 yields -3.3 kPa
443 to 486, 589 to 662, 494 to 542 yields 2.3 kPa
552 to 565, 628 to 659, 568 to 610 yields 9.7 kPa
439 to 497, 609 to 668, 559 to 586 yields 1.0 kPa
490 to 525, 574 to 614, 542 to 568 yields -5.0 kPa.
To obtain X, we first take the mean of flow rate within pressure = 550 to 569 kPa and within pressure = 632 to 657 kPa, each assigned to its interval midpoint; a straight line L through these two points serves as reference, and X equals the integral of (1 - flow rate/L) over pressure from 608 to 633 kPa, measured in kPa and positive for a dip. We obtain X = 2.0 kPa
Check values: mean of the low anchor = 19.7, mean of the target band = 17.4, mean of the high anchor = 18.5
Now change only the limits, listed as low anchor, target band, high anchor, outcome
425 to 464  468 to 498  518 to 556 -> -2.2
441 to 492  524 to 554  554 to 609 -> -2.0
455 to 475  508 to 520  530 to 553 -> 0.8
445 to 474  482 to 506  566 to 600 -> -0.3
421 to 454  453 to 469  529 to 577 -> -1.2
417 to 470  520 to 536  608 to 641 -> 0.4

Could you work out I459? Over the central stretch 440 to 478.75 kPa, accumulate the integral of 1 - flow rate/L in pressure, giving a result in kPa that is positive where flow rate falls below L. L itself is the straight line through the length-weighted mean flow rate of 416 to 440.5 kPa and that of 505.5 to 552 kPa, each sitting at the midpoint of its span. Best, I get -4.3 kPa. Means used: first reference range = 20.2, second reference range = 19.4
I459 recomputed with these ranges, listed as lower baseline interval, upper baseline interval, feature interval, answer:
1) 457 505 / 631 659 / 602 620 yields 2.4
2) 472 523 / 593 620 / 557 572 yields -2.4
